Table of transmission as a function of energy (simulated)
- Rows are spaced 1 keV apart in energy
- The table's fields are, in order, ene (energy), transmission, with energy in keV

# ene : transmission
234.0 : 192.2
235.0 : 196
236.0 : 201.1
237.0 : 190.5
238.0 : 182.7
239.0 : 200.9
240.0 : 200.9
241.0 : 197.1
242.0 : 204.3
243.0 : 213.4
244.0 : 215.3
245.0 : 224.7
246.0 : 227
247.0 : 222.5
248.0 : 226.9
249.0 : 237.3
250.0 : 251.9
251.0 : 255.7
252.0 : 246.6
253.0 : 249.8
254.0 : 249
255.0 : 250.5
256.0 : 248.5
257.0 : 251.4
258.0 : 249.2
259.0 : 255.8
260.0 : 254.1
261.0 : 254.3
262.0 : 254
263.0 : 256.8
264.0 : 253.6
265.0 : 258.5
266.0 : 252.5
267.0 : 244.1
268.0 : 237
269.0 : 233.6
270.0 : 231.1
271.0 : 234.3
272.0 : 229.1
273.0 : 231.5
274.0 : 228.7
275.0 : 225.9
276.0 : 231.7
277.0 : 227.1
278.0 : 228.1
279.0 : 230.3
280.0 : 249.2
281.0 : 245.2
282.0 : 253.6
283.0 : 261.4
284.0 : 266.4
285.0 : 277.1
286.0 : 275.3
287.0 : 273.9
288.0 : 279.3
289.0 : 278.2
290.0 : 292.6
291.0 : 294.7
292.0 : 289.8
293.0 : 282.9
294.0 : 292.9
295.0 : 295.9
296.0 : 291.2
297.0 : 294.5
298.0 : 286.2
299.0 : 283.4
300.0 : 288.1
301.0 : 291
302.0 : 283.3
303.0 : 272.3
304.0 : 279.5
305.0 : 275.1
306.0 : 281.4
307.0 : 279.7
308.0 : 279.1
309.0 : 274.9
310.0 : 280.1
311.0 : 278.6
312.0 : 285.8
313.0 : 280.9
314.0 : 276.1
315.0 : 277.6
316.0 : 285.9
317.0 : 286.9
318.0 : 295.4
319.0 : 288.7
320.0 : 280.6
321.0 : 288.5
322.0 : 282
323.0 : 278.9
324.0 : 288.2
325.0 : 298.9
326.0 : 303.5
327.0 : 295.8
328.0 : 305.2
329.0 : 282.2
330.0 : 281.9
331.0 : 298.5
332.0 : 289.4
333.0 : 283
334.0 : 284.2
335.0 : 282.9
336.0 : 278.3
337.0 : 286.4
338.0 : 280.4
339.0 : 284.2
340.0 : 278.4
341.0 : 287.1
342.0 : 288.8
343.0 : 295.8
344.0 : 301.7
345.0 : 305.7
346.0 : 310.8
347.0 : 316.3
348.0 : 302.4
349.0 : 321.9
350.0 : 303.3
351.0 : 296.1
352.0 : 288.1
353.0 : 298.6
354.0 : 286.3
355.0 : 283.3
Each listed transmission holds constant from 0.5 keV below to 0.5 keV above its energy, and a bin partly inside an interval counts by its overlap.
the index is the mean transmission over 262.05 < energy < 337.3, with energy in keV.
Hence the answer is 272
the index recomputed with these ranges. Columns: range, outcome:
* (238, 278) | 236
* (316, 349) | 291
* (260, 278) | 240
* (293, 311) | 284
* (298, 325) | 283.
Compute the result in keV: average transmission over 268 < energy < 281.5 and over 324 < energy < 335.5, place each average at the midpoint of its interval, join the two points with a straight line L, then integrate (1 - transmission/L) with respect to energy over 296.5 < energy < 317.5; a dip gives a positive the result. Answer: -1.2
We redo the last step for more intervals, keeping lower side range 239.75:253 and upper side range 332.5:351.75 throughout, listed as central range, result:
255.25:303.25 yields -2.03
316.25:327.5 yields -0.40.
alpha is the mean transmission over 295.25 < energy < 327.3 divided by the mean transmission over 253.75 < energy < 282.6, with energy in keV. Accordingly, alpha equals 1.17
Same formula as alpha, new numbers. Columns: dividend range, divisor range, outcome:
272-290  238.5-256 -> 1.10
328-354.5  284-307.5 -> 1.03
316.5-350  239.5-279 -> 1.23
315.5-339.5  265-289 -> 1.17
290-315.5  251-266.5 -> 1.13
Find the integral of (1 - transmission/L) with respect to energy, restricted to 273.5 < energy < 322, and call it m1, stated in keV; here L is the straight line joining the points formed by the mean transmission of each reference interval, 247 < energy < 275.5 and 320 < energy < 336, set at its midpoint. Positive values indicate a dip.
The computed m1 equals -0.9 keV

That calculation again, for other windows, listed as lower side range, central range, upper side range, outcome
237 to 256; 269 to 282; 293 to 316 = 1.05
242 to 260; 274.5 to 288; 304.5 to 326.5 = 0.50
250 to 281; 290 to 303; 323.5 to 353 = -1.18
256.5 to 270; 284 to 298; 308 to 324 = -0.95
